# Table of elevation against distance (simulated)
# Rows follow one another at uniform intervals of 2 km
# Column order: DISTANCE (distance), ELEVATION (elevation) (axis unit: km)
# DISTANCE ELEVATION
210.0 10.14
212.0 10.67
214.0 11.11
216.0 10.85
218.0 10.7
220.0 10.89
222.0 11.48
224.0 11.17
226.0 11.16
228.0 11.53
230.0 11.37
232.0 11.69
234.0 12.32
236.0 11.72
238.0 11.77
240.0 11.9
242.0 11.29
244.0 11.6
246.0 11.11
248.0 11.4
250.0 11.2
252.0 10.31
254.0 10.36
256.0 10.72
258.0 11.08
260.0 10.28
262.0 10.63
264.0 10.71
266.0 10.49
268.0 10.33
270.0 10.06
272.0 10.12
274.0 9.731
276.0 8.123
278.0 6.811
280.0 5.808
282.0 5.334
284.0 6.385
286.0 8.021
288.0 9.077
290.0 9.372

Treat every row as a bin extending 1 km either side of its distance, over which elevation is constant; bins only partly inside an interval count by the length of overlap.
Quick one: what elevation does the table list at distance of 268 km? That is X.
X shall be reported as 10.33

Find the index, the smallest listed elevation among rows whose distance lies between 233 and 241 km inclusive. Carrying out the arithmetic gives 11.72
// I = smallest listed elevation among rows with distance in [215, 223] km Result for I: 10.7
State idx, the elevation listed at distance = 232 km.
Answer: 11.69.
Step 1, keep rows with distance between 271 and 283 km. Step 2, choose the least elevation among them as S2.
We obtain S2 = 5.334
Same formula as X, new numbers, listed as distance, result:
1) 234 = 12.32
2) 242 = 11.29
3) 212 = 10.67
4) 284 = 6.385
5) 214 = 11.11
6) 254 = 10.36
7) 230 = 11.37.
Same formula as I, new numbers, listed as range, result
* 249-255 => 10.31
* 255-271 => 10.06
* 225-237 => 11.16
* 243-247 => 11.11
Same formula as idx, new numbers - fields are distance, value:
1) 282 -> 5.334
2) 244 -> 11.6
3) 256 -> 10.72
